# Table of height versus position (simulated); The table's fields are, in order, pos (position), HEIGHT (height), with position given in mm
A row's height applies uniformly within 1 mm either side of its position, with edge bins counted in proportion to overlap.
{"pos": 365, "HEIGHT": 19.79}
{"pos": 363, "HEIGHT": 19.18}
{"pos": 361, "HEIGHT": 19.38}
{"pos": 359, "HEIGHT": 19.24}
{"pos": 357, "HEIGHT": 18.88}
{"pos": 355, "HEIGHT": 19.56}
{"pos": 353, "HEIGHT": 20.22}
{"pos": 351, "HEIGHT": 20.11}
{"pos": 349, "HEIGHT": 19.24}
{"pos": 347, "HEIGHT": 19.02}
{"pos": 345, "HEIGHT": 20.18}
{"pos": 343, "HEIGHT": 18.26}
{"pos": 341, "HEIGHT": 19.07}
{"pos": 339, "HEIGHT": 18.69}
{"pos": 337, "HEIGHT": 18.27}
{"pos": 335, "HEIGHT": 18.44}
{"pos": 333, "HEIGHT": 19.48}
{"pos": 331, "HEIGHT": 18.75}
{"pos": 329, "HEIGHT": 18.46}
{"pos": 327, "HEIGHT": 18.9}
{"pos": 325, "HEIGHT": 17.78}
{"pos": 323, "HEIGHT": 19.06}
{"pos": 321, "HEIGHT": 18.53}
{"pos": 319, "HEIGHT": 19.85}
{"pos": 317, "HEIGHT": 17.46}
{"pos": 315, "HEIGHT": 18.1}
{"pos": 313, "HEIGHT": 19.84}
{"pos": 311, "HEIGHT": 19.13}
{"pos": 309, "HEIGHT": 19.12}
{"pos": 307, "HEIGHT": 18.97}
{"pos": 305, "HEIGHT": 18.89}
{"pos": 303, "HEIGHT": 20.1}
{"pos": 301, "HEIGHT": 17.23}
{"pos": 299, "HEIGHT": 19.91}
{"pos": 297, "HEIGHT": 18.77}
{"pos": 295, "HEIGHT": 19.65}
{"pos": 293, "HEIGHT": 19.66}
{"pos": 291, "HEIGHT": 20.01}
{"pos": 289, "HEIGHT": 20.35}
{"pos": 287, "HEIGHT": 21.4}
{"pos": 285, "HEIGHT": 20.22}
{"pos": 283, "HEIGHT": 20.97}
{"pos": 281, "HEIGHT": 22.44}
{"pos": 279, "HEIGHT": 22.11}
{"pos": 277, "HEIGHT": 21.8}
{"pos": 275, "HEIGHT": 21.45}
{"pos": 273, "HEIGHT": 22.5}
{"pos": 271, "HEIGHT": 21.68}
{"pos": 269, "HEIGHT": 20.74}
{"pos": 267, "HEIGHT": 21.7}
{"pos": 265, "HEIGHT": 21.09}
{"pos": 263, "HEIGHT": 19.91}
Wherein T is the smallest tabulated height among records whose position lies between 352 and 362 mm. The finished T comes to 18.88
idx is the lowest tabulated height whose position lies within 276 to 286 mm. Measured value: 20.22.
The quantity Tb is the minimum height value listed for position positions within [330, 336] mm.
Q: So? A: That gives 18.44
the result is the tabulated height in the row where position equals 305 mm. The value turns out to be 18.89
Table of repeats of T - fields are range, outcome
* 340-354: 18.26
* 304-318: 17.46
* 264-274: 20.74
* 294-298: 18.77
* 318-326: 17.78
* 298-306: 17.23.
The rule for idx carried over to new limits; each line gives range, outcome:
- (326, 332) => 18.46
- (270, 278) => 21.45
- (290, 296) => 19.65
